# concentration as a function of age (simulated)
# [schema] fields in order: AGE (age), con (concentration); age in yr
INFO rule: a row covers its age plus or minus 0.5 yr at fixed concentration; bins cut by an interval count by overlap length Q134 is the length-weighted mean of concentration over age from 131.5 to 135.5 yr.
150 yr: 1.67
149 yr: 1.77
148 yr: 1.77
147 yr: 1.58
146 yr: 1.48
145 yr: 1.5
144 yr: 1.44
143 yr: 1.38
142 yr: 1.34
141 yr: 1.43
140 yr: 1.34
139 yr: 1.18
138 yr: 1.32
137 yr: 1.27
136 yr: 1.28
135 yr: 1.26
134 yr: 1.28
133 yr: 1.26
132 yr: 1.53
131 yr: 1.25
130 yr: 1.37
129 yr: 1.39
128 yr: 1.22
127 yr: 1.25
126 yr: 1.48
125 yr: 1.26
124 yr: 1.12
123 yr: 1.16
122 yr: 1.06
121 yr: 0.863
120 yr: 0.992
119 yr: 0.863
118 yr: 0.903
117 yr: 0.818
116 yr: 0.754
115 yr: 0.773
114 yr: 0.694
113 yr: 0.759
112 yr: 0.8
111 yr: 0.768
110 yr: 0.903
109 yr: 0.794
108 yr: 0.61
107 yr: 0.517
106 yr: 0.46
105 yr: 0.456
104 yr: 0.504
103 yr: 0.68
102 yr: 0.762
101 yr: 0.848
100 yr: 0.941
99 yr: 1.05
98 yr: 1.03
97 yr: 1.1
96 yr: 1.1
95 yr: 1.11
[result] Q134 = 1.33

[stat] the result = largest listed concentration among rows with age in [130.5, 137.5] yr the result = 1.53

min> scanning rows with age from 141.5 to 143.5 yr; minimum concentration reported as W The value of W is 1.34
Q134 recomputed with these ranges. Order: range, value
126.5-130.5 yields 1.31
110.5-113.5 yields 0.776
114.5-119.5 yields 0.822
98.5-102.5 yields 0.9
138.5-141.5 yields 1.32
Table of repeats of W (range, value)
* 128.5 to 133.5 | 1.25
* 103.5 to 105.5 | 0.456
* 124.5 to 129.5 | 1.22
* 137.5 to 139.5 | 1.18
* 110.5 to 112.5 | 0.768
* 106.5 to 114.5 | 0.517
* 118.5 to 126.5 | 0.863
